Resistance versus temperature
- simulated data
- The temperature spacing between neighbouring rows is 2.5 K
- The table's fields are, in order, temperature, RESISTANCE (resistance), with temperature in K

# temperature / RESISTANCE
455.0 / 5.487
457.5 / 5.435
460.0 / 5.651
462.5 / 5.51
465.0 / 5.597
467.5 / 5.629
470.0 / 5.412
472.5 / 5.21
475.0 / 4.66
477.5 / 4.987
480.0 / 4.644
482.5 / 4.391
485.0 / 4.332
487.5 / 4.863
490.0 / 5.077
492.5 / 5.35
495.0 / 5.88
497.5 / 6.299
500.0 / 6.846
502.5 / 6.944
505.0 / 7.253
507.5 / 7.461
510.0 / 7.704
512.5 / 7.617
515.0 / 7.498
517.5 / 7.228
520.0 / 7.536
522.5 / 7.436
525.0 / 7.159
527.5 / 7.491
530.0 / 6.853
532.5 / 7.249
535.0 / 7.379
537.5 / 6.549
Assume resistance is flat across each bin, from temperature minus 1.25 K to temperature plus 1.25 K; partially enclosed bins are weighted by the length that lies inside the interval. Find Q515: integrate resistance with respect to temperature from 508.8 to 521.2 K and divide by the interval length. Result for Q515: 7.52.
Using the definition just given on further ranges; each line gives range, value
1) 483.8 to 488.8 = 4.6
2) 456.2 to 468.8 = 5.56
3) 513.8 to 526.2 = 7.37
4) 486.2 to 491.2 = 4.96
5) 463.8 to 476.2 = 5.3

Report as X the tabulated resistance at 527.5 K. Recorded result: 7.491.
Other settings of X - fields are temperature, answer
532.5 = 7.249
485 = 4.332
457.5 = 5.435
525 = 7.159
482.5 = 4.391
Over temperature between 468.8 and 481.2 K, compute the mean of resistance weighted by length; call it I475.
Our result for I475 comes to 4.98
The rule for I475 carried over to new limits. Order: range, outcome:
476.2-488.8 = 4.65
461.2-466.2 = 5.55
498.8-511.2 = 7.24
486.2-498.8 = 5.49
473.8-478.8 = 4.82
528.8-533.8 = 7.06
